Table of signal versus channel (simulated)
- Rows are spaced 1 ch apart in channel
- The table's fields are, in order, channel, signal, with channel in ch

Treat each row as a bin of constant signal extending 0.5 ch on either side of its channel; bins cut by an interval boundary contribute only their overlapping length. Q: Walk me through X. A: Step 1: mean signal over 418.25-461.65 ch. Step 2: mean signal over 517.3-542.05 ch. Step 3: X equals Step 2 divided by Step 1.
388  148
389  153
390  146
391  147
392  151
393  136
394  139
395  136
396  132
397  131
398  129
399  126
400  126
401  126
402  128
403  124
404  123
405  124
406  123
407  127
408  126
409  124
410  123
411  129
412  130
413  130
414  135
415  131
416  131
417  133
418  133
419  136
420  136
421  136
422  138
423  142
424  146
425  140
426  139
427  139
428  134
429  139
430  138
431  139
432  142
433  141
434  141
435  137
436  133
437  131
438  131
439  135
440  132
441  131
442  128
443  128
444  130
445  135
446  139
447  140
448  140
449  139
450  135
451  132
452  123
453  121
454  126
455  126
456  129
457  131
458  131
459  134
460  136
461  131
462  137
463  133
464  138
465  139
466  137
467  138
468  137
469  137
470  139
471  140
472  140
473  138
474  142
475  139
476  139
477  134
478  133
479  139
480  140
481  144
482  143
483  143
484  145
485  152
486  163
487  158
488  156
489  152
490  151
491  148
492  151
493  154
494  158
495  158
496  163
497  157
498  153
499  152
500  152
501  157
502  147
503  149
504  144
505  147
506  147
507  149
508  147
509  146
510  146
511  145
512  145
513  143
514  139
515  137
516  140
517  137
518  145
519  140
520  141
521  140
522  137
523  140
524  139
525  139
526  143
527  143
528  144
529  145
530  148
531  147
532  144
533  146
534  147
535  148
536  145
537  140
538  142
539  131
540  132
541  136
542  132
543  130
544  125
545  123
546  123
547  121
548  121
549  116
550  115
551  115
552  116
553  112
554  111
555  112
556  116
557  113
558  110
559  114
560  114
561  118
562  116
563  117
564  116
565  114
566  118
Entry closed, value 1.05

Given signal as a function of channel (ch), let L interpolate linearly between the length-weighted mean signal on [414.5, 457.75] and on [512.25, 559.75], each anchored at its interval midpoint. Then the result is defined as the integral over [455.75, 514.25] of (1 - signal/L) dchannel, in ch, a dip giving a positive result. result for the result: -4.80 ch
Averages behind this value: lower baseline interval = 135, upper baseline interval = 132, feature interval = 144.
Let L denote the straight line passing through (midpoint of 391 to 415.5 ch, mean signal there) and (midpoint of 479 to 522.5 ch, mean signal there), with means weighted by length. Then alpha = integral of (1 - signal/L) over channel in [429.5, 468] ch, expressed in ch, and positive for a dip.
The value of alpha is 1.2 ch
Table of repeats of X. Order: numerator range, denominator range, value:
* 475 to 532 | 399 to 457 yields 1.10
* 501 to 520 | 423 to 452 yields 1.06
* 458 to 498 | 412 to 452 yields 1.06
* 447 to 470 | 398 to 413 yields 1.06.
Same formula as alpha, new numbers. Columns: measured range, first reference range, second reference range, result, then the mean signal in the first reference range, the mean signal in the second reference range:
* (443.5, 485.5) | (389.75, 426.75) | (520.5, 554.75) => -1.1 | 133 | 133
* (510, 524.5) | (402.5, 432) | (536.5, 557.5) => -1.8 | 133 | 123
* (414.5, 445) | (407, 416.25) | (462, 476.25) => -0.9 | 129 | 138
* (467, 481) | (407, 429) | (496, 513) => 0.5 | 134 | 149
